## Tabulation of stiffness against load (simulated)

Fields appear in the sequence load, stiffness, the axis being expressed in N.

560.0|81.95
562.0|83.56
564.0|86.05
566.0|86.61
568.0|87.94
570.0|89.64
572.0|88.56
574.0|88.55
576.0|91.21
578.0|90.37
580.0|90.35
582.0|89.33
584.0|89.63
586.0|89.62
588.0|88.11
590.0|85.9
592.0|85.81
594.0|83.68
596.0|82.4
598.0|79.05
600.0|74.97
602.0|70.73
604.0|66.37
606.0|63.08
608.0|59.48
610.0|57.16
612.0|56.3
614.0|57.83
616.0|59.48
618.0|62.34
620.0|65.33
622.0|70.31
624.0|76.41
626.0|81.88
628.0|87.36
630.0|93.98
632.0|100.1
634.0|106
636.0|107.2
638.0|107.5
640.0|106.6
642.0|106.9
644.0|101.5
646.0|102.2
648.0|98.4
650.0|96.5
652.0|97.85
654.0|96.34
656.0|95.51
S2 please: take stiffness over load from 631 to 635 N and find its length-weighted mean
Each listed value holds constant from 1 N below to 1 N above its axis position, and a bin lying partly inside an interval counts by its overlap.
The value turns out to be 103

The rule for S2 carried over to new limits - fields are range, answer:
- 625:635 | 93.9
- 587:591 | 87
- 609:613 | 56.7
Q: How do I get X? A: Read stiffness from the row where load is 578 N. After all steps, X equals 90.37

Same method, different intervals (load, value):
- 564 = 86.05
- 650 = 96.5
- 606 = 63.08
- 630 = 93.98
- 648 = 98.4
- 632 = 100.1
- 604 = 66.37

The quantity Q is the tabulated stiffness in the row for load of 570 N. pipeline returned 89.64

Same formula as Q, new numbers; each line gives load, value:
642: 106.9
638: 107.5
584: 89.63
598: 79.05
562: 83.56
